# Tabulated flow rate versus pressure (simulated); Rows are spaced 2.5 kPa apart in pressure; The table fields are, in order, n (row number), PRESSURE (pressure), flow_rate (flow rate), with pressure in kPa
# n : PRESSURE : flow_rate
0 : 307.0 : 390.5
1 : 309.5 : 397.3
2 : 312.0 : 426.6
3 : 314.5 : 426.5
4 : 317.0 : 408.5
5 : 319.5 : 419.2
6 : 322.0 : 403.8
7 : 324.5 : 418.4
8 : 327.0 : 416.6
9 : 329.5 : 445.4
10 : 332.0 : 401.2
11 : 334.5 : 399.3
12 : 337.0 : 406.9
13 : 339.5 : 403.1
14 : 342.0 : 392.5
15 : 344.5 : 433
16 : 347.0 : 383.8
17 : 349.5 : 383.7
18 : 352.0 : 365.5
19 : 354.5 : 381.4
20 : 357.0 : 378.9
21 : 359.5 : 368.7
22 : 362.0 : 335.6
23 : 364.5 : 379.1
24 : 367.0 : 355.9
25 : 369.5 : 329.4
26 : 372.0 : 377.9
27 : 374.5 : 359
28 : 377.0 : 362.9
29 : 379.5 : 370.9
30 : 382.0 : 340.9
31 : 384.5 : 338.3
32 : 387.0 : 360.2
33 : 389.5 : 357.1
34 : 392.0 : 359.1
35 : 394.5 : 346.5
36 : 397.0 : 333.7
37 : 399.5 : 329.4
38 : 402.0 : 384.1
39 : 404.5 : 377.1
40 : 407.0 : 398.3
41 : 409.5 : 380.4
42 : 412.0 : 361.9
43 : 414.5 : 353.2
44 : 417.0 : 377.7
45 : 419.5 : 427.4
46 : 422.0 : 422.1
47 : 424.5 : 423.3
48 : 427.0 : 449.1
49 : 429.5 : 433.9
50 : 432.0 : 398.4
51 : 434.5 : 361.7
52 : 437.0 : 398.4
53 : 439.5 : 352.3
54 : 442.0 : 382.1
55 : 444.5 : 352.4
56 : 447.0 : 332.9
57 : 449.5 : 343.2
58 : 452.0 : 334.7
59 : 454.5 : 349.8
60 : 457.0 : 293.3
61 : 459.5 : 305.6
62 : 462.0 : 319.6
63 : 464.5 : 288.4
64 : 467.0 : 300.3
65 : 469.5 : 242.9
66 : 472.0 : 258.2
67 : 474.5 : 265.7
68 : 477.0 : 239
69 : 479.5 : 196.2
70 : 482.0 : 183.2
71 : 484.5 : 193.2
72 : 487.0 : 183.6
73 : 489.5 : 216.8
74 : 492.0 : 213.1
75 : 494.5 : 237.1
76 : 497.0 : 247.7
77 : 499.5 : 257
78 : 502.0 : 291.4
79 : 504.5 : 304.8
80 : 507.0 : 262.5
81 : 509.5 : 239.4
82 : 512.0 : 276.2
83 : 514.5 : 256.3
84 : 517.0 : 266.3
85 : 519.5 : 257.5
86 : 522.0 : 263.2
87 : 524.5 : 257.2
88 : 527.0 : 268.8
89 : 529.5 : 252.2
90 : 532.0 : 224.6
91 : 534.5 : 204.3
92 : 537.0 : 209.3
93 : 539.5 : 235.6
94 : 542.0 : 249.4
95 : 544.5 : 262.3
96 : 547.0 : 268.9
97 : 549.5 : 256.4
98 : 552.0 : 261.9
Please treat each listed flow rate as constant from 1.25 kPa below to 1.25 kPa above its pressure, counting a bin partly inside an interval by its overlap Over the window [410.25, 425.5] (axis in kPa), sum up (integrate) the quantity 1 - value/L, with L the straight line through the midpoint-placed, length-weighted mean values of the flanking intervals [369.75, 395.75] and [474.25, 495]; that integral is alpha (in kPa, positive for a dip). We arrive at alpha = -4.4 kPa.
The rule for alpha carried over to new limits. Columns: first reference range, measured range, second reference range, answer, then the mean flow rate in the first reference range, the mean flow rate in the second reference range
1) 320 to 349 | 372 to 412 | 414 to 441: 4.3 kPa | 409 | 401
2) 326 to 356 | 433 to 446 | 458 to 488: -3.7 kPa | 401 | 249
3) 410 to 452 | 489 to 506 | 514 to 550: 2.3 kPa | 384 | 249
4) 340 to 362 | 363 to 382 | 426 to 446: 1.2 kPa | 384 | 390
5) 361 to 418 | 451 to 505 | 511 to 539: 5.3 kPa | 360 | 248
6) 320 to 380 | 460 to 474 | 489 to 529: 0.5 kPa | 386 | 258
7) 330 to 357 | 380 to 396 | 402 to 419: 1.4 kPa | 396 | 378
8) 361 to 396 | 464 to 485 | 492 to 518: 3.2 kPa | 355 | 261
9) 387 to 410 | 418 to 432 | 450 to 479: -4.0 kPa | 362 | 290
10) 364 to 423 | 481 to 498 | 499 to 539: 4.2 kPa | 366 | 255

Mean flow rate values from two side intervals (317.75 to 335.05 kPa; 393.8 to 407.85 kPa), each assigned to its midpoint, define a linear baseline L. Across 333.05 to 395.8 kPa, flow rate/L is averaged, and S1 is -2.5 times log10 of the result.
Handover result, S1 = 0.05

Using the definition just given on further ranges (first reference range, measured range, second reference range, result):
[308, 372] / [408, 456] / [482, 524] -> -0.220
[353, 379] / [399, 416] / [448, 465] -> -0.083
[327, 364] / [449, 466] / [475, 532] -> -0.111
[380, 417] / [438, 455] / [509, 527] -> -0.099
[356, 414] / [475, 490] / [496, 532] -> 0.368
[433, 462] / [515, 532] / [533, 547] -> -0.013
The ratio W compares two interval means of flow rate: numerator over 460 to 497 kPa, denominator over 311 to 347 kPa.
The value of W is 0.58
